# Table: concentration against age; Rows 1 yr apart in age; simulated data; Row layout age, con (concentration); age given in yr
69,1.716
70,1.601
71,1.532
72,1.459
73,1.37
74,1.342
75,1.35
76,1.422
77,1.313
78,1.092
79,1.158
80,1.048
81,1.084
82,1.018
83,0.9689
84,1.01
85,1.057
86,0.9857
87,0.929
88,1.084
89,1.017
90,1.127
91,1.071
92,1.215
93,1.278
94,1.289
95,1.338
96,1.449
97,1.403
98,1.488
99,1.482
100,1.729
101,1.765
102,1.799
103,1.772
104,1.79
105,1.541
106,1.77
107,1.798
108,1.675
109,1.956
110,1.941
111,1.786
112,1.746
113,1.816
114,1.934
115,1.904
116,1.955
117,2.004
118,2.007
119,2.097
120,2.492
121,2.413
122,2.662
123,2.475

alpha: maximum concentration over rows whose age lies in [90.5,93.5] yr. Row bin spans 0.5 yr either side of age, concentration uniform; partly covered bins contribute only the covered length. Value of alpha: 1.278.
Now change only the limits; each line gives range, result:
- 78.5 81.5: 1.158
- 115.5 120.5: 2.492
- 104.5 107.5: 1.798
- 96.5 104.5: 1.799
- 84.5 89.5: 1.084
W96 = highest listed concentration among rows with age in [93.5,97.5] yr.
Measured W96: 1.449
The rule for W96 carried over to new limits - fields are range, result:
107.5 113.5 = 1.956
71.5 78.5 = 1.459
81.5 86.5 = 1.057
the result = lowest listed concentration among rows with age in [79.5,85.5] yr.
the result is 0.9689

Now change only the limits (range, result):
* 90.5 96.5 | 1.071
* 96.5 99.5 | 1.403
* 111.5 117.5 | 1.746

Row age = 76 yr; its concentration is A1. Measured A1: 1.422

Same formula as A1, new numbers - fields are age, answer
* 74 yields 1.342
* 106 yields 1.77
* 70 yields 1.601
